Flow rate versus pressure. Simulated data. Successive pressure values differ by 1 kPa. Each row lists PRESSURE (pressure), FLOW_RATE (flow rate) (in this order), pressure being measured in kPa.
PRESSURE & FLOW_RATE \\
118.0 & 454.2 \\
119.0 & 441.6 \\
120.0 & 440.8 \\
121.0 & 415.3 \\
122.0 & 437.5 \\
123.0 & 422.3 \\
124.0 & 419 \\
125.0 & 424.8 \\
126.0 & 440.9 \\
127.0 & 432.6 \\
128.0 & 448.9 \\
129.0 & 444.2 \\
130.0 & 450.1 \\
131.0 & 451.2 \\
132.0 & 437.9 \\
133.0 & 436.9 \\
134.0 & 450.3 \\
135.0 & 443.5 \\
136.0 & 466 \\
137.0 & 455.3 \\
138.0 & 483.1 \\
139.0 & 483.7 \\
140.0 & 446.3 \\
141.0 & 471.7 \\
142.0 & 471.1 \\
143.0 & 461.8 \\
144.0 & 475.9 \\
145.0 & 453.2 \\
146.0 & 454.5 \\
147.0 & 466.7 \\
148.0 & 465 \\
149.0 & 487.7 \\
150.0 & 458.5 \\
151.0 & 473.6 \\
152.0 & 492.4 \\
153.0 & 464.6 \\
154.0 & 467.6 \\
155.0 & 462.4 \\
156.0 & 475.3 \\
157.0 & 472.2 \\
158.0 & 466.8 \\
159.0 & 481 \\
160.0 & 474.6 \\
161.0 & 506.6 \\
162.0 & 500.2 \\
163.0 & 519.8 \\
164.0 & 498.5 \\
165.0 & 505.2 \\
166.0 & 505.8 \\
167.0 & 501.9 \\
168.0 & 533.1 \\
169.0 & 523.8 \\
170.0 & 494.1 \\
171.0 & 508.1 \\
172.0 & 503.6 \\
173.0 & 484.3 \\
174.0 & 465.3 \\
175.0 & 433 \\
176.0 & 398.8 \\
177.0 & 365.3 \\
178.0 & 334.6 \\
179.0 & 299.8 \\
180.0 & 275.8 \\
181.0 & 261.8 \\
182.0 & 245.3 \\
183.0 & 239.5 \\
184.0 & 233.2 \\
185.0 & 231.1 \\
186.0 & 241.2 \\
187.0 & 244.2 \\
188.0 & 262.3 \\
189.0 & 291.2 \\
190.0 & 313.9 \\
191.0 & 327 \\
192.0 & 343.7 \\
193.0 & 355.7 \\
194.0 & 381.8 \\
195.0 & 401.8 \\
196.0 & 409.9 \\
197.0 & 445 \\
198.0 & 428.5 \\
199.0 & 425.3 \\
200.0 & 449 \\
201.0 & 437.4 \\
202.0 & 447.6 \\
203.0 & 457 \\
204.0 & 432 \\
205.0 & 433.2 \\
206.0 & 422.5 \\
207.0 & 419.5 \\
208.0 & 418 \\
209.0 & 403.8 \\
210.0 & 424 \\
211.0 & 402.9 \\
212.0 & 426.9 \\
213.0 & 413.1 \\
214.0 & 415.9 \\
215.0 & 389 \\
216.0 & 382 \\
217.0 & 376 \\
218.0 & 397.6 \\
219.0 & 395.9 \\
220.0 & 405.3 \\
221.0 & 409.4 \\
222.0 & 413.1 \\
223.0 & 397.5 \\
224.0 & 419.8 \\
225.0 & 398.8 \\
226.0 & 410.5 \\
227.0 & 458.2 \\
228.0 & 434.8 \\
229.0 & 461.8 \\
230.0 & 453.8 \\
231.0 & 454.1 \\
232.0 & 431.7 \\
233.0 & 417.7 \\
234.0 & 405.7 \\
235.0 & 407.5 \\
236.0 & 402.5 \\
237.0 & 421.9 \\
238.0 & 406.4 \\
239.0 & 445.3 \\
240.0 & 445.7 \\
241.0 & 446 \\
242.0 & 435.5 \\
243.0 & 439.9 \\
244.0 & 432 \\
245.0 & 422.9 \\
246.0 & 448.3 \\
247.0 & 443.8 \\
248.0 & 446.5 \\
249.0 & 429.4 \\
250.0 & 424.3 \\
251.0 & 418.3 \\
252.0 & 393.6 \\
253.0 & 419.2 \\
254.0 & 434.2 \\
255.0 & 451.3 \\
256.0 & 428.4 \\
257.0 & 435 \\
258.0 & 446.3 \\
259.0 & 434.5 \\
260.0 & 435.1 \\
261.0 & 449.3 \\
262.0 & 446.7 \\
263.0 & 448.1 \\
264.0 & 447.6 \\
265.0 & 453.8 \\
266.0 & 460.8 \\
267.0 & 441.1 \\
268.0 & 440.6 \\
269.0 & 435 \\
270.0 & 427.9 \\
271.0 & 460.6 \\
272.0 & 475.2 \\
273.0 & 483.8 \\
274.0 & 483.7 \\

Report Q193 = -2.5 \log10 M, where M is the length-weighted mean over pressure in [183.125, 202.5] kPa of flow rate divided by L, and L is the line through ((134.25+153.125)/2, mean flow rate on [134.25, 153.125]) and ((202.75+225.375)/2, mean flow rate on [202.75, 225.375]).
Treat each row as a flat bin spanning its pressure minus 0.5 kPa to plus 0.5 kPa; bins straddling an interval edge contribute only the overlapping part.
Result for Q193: 0.22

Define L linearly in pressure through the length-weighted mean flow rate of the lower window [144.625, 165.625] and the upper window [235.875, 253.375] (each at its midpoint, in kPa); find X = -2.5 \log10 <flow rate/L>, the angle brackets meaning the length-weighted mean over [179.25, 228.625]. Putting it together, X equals 0.20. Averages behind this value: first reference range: 479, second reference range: 430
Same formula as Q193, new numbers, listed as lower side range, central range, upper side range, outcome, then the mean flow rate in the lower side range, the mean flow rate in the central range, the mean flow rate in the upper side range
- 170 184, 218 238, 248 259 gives -0.03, 370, 420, 429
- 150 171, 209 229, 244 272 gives 0.12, 491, 410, 438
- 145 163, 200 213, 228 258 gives 0.05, 475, 427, 431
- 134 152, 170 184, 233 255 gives 0.22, 466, 370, 427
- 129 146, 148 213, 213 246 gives 0.07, 458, 414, 420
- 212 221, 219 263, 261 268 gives -0.01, 399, 429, 449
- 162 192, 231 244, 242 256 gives -0.01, 382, 427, 431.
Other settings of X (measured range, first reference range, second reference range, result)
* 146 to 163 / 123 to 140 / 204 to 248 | -0.08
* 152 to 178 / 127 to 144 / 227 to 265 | -0.06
